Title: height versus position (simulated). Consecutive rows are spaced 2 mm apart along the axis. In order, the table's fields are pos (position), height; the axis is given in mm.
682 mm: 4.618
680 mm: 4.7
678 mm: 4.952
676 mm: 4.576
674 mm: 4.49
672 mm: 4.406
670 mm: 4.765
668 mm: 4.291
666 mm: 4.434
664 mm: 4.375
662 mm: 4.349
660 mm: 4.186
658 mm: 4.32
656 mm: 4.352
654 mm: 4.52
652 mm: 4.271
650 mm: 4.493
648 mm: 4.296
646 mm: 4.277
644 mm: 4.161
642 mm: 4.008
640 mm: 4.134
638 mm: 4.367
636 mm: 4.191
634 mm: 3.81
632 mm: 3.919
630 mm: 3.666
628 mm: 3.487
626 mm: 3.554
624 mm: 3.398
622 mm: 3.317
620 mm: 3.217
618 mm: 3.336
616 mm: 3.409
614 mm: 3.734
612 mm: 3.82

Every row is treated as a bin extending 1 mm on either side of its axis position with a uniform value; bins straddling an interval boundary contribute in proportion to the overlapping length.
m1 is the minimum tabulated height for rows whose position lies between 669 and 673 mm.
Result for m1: 4.406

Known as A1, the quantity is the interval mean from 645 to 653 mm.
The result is 4.33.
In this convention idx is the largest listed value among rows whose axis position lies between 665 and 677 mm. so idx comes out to 4.765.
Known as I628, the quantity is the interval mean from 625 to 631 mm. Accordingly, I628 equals 3.57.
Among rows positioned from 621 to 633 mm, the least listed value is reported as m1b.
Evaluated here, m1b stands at 3.317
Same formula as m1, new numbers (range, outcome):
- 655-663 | 4.186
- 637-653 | 4.008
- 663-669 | 4.291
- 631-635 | 3.81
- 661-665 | 4.349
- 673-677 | 4.49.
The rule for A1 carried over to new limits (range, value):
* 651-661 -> 4.33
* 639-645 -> 4.1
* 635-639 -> 4.28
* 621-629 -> 3.44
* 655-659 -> 4.34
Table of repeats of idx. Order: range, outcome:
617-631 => 3.666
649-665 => 4.52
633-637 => 4.191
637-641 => 4.367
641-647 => 4.277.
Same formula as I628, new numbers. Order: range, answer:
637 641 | 4.25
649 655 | 4.43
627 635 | 3.72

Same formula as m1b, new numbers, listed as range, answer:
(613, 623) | 3.217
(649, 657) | 4.271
